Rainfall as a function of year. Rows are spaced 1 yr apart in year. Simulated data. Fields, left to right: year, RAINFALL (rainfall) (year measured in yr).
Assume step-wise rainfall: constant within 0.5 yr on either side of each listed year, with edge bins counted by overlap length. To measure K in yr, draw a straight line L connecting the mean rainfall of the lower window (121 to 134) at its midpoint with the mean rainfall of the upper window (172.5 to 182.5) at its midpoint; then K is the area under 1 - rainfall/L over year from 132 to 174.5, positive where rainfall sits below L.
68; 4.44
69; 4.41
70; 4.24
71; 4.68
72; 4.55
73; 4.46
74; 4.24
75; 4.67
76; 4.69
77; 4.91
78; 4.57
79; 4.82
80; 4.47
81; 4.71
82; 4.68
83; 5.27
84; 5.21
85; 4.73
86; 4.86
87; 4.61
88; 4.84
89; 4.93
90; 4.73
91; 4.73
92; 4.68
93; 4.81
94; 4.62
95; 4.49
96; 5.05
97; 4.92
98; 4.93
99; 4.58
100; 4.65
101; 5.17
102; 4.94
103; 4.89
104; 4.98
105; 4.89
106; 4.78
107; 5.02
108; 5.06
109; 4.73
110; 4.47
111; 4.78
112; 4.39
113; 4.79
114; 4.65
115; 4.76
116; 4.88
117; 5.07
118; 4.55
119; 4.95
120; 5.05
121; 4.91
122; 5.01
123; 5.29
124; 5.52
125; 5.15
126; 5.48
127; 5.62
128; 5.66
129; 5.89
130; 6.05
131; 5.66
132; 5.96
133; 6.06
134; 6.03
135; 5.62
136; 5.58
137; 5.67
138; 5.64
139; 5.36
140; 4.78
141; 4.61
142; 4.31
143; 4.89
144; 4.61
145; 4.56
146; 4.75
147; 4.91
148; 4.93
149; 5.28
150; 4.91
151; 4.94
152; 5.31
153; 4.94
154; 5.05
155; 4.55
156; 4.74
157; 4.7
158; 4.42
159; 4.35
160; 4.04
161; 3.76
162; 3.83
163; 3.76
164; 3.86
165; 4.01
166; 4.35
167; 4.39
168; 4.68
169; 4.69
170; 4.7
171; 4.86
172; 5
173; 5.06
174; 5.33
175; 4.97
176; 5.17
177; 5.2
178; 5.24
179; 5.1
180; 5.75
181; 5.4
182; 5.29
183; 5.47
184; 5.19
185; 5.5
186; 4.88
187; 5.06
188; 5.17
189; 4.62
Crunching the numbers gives 4.8 yr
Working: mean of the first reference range 5.6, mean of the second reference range 5.25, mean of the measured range 4.82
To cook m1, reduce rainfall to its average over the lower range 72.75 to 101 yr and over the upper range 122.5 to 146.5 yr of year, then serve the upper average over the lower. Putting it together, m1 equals 1.13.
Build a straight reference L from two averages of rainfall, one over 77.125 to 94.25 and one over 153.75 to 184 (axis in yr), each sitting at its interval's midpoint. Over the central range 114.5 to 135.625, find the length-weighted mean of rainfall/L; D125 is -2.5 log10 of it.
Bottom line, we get -0.14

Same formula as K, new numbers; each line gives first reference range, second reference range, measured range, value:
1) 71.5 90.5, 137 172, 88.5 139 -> -4.3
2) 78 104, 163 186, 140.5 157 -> 0.2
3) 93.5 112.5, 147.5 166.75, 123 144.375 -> -3.7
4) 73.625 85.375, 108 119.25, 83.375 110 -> -0.5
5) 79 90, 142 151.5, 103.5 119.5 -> 0.1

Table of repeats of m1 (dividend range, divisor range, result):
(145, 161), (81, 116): 0.99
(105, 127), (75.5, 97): 1.03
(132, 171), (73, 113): 1.00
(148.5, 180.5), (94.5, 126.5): 0.96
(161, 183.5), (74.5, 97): 1.00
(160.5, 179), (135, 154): 0.92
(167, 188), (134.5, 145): 1.01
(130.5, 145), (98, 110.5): 1.10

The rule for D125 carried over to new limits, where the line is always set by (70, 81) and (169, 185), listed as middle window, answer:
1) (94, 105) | -0.03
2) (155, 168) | 0.20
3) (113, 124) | -0.02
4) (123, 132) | -0.15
